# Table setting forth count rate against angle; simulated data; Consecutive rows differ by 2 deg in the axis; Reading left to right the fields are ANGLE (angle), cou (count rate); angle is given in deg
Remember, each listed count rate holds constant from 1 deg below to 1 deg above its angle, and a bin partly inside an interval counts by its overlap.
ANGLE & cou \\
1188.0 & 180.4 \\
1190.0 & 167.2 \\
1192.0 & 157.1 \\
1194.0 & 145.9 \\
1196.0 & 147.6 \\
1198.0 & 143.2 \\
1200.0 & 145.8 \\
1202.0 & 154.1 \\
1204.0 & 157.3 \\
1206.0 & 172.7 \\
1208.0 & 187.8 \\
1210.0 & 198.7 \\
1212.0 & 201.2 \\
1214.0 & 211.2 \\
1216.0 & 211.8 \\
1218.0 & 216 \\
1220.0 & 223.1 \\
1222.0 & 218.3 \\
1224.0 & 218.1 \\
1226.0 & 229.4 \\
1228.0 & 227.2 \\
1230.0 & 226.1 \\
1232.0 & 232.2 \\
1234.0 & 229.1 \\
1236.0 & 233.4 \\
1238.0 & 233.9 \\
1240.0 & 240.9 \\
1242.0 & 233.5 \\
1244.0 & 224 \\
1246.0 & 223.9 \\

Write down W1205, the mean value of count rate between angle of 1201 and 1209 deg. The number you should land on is 168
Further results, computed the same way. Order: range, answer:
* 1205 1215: 194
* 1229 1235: 229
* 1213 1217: 212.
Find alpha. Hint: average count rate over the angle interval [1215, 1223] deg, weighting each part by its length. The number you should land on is 217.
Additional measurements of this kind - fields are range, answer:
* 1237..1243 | 236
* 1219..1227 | 222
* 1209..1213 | 200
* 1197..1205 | 150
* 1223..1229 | 225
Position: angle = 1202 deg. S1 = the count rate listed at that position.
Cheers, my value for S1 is 154.1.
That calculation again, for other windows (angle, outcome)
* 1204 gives 157.3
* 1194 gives 145.9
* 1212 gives 201.2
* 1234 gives 229.1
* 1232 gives 232.2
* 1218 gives 216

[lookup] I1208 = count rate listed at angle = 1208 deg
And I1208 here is 187.8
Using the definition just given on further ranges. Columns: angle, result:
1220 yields 223.1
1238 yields 233.9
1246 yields 223.9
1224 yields 218.1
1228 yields 227.2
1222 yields 218.3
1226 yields 229.4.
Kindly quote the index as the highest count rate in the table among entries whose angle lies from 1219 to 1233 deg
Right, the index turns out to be 232.2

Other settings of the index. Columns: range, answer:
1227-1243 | 240.9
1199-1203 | 154.1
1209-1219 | 216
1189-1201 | 167.2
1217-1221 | 223.1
